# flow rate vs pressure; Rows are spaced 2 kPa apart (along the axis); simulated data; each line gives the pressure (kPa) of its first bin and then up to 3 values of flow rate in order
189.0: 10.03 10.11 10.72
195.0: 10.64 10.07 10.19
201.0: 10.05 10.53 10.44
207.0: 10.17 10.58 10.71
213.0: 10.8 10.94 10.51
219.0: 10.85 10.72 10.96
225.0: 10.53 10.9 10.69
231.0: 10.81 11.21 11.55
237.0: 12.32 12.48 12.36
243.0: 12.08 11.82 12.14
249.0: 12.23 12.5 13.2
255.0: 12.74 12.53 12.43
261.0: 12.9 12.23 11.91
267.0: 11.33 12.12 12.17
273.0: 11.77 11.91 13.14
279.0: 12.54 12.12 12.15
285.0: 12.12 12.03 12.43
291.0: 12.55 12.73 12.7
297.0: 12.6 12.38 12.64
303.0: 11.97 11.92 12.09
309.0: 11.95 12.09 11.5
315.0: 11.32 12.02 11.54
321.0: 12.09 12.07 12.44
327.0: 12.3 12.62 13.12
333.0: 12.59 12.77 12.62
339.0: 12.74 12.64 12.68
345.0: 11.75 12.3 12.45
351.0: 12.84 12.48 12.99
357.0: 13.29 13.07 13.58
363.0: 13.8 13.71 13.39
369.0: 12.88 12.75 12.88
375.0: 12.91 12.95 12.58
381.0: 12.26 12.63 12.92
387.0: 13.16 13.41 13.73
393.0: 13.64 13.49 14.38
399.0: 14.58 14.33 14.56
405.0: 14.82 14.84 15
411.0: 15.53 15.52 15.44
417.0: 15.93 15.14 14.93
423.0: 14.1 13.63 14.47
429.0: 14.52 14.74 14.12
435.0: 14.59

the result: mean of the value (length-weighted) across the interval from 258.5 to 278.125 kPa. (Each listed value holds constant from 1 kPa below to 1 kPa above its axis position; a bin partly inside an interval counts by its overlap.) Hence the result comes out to 12.2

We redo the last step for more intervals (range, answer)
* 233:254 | 12.2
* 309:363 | 12.5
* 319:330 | 12.2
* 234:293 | 12.3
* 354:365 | 13.4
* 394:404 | 14.3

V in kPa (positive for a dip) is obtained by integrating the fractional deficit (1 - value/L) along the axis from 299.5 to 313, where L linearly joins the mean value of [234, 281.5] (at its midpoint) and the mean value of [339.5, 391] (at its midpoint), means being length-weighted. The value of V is 0.5 kPa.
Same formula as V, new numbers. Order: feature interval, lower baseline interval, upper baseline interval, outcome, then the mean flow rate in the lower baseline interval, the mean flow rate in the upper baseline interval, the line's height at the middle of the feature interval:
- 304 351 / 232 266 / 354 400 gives 2.27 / 12.3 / 13.3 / 12.9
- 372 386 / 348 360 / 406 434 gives 0.90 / 12.9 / 14.9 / 13.6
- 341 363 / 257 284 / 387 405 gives 0.99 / 12.2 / 14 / 13.4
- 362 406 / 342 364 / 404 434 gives 1.09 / 12.8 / 14.8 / 13.8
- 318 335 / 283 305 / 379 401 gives 0.49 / 12.4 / 13.4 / 12.7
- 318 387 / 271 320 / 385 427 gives 3.22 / 12.2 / 14.5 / 13.4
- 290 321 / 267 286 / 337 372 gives 0.77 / 12.2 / 12.9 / 12.4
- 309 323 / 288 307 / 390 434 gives 1.07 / 12.4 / 14.6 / 12.8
